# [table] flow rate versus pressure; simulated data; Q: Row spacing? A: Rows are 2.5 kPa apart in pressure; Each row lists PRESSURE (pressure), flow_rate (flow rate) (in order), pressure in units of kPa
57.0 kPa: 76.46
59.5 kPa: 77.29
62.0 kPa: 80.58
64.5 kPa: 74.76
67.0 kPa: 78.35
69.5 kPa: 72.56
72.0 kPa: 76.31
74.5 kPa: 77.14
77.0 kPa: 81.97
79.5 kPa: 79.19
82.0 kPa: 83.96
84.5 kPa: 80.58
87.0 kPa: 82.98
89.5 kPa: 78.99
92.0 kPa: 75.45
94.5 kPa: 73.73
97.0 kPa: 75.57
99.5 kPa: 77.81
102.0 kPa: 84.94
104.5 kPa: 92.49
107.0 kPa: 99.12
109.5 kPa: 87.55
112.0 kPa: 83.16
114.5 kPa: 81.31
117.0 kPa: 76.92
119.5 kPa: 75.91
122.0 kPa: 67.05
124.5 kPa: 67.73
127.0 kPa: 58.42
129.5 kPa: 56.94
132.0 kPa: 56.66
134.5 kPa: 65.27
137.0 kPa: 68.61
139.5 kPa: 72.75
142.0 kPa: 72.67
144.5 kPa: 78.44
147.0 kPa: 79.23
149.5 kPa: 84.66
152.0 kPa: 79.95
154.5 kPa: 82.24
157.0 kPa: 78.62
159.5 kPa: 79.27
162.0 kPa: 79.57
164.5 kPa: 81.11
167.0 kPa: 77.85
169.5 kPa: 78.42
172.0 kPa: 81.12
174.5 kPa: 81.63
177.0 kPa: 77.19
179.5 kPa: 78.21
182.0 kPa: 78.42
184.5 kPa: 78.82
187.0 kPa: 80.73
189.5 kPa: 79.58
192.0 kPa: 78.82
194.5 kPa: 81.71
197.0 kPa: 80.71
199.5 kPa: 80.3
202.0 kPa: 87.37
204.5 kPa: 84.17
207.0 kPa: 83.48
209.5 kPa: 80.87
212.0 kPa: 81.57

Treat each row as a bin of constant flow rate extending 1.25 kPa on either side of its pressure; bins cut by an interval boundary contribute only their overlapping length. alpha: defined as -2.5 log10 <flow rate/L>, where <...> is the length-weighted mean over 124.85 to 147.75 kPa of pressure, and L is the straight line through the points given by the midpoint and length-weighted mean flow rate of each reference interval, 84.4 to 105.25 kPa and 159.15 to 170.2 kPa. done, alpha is 0.18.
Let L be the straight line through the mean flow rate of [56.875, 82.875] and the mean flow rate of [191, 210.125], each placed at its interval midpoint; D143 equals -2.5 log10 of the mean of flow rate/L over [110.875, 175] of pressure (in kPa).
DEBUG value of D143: 0.080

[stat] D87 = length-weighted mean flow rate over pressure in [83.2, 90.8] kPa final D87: 80.8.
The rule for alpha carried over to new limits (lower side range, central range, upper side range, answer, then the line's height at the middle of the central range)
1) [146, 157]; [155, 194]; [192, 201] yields 0.02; 81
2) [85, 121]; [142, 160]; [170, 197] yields 0.01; 80.5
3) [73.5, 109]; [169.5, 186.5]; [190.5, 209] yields 0.04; 82.2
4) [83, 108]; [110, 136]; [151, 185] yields 0.17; 81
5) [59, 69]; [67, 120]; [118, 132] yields -0.14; 71.2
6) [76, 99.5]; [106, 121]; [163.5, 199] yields -0.06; 79.2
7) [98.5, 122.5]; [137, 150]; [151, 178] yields 0.07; 81.1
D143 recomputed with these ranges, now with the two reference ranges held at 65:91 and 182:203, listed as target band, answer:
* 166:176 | 0.010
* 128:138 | 0.282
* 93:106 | -0.024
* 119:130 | 0.221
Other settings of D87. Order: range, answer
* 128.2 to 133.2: 56.8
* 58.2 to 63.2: 78.9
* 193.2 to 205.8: 82.8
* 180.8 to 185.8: 78.6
